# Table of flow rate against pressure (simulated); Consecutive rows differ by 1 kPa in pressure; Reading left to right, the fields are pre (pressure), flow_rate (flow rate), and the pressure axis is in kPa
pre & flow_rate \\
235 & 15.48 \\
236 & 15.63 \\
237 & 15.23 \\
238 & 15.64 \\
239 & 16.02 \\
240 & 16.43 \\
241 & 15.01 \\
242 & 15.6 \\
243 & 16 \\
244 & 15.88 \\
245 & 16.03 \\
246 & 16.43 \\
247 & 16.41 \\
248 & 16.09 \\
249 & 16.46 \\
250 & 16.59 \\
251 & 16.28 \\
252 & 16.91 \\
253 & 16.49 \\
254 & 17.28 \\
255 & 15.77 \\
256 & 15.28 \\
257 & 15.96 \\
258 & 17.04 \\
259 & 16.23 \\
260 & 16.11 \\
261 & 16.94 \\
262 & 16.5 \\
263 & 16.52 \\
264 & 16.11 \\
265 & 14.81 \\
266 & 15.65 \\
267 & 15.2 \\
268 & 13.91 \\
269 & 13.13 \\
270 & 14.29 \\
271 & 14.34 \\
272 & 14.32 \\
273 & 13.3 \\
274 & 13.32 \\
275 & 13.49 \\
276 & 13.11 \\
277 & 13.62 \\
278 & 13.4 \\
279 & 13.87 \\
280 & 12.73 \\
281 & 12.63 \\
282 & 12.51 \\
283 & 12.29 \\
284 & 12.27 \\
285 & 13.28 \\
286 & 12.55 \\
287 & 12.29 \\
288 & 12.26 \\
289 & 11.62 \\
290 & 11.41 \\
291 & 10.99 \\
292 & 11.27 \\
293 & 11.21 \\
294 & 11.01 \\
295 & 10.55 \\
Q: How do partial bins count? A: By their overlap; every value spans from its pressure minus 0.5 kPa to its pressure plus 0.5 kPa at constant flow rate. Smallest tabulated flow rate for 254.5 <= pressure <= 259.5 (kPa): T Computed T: 15.28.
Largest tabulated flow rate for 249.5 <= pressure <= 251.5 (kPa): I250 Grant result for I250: 16.59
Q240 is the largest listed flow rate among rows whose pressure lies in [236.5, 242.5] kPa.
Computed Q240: 16.43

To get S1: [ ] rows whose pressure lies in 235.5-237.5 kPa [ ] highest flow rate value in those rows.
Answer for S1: 15.63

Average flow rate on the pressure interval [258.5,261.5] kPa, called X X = 16.4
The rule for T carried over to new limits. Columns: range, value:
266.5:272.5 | 13.13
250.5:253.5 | 16.28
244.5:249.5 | 16.03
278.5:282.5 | 12.51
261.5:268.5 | 13.91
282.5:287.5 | 12.27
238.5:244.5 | 15.01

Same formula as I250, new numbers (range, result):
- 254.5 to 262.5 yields 17.04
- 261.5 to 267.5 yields 16.52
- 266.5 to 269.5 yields 15.2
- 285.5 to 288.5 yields 12.55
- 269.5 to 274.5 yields 14.34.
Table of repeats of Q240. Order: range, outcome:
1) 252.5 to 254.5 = 17.28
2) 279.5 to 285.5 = 13.28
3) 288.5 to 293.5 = 11.62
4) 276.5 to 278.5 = 13.62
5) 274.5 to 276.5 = 13.49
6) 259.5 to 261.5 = 16.94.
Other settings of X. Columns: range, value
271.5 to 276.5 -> 13.5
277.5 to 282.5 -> 13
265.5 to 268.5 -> 14.9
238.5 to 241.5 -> 15.8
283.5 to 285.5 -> 12.8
